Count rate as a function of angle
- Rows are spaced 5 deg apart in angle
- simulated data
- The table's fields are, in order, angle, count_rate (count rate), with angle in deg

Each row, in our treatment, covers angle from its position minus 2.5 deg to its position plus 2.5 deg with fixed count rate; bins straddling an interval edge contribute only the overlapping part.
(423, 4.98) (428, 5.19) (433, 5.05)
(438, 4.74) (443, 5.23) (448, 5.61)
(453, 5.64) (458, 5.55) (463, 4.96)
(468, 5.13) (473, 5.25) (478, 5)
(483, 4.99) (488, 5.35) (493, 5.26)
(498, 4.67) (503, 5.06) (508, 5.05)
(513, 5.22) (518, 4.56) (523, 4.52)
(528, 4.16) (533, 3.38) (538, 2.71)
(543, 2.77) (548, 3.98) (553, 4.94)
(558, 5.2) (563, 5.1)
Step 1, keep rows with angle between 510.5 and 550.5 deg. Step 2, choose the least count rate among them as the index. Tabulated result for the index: 2.71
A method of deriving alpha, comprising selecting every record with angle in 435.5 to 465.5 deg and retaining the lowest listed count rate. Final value 4.74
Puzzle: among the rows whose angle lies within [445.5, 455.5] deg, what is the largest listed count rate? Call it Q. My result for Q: 5.64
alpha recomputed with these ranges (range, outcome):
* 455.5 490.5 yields 4.96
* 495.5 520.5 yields 4.56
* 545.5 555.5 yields 3.98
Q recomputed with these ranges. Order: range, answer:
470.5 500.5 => 5.35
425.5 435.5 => 5.19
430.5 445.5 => 5.23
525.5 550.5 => 4.16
